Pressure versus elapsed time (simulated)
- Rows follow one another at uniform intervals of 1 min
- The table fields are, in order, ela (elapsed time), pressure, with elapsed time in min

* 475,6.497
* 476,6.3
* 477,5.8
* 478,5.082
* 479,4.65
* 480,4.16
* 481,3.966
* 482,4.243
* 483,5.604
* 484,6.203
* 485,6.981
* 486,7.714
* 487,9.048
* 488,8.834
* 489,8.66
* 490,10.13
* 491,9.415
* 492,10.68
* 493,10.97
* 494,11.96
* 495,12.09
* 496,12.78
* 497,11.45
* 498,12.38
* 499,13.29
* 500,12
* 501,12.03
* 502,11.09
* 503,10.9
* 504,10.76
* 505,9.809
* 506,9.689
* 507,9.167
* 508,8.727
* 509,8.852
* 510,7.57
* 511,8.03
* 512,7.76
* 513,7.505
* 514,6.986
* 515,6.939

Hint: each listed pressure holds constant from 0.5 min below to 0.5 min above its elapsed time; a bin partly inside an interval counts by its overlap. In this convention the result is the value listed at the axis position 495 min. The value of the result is 12.09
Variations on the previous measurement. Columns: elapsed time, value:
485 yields 6.981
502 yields 11.09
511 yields 8.03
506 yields 9.689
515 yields 6.939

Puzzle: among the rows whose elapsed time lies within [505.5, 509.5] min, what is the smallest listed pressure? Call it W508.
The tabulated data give 8.727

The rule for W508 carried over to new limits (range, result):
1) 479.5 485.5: 3.966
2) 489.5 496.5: 9.415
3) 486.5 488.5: 8.834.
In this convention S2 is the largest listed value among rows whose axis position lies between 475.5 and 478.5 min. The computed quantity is 6.3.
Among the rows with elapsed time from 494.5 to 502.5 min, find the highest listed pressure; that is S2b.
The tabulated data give 13.29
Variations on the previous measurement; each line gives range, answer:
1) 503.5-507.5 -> 10.76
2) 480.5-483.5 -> 5.604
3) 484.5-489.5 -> 9.048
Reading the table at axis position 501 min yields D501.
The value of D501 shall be 12.03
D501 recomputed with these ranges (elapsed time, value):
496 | 12.78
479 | 4.65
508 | 8.727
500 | 12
